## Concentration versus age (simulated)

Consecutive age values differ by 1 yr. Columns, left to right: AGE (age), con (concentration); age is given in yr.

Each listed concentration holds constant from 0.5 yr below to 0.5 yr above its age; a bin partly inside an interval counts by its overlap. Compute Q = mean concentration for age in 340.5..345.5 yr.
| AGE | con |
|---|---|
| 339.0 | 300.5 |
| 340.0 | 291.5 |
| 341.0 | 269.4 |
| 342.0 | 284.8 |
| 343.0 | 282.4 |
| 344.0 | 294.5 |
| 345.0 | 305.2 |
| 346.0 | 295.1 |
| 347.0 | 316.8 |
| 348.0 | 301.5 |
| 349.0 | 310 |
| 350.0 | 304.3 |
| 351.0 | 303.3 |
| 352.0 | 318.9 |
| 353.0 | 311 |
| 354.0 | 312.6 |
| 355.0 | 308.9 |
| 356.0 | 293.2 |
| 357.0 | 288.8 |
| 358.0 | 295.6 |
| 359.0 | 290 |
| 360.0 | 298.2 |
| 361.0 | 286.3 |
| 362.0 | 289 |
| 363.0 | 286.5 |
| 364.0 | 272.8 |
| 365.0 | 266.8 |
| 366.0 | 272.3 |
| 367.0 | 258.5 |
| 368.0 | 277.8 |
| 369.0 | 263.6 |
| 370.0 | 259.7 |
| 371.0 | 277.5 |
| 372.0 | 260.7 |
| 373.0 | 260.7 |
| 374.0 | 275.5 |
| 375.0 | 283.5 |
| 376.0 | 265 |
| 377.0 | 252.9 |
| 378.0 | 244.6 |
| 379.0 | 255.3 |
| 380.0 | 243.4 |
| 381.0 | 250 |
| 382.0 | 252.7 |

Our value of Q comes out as 287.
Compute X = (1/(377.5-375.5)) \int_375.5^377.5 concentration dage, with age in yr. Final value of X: 259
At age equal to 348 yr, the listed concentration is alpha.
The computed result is 301.5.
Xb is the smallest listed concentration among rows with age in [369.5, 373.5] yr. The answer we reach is 259.7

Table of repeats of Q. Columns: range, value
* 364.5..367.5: 266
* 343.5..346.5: 298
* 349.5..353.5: 309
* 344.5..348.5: 305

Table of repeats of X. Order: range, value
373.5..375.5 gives 280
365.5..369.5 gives 268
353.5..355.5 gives 311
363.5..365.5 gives 270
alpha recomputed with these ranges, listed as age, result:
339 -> 300.5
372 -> 260.7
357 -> 288.8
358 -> 295.6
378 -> 244.6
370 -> 259.7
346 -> 295.1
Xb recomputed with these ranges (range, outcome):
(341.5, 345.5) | 282.4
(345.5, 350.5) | 295.1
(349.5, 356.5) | 293.2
